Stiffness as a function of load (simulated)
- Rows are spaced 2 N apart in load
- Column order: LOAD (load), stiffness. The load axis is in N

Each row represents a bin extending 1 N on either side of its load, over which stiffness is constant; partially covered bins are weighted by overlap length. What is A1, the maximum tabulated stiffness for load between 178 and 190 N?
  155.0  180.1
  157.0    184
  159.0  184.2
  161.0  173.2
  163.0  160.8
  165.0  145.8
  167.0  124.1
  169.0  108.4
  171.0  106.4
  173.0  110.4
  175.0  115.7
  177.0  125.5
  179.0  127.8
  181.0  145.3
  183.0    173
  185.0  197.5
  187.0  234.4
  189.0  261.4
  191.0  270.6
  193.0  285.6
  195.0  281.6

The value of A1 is 261.4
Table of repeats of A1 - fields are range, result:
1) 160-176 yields 173.2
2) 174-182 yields 145.3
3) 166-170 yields 124.1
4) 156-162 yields 184.2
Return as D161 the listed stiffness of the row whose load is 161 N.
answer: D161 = 173.2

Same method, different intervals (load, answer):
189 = 261.4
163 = 160.8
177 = 125.5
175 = 115.7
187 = 234.4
